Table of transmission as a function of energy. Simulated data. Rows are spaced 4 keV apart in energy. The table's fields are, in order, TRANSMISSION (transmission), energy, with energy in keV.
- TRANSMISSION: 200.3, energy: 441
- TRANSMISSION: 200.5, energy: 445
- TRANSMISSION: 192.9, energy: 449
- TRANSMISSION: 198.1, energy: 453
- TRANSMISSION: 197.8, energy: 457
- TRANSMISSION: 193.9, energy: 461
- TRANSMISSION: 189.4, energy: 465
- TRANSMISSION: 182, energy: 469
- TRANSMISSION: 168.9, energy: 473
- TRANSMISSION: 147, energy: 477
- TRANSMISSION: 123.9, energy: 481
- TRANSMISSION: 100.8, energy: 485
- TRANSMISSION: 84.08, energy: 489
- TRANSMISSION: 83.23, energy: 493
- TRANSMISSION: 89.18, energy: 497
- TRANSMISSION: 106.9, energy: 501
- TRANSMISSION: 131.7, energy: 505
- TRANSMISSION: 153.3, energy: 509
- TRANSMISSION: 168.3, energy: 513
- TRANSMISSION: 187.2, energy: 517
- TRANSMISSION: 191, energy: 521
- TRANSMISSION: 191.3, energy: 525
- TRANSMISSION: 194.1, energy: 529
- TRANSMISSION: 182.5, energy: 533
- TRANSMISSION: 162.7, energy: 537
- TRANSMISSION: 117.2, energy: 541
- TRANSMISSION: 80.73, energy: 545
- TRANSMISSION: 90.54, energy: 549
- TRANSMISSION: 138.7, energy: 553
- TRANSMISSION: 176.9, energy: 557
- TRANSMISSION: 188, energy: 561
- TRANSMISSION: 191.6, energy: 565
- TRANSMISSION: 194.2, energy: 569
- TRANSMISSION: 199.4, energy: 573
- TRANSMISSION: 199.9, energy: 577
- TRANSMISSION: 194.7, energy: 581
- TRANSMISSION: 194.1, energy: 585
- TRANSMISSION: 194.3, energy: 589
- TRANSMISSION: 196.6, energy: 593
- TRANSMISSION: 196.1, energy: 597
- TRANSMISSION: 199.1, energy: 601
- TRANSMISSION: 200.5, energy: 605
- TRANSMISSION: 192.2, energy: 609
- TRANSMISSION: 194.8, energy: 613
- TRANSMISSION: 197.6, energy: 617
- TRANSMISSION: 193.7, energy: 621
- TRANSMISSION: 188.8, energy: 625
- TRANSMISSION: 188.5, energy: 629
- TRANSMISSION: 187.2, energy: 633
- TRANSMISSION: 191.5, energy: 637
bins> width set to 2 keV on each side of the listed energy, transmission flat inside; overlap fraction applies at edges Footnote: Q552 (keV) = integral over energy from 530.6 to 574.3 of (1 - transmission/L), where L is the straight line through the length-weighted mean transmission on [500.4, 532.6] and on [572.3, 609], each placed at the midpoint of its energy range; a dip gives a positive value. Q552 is 6.37 keV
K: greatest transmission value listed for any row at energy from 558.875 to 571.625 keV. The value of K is 194.2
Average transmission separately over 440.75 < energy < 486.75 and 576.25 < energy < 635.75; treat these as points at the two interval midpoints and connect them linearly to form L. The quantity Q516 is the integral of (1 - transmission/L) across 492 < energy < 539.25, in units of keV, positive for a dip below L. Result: 7.0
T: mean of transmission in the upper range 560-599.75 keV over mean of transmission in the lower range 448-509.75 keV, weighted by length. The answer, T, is 1.3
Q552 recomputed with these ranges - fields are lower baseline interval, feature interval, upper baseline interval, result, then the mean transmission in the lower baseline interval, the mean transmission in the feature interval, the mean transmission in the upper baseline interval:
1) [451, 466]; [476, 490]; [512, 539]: 5.66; 195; 114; 183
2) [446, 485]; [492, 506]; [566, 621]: 6.05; 174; 102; 196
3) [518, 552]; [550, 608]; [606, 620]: -3.98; 152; 189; 195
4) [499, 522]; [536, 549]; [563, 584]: 4.65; 155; 112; 196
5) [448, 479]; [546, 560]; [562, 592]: 4.18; 183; 135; 195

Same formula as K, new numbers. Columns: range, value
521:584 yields 199.9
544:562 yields 188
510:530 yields 194.1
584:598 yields 196.6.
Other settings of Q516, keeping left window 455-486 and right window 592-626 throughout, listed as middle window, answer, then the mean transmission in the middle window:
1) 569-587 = -0.76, 197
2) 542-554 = 5.31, 102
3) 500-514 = 2.65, 140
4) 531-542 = 1.35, 157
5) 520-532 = -0.96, 191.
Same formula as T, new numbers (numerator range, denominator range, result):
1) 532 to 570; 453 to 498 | 1.03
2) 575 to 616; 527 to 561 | 1.35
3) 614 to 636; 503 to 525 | 1.14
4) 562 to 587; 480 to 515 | 1.69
